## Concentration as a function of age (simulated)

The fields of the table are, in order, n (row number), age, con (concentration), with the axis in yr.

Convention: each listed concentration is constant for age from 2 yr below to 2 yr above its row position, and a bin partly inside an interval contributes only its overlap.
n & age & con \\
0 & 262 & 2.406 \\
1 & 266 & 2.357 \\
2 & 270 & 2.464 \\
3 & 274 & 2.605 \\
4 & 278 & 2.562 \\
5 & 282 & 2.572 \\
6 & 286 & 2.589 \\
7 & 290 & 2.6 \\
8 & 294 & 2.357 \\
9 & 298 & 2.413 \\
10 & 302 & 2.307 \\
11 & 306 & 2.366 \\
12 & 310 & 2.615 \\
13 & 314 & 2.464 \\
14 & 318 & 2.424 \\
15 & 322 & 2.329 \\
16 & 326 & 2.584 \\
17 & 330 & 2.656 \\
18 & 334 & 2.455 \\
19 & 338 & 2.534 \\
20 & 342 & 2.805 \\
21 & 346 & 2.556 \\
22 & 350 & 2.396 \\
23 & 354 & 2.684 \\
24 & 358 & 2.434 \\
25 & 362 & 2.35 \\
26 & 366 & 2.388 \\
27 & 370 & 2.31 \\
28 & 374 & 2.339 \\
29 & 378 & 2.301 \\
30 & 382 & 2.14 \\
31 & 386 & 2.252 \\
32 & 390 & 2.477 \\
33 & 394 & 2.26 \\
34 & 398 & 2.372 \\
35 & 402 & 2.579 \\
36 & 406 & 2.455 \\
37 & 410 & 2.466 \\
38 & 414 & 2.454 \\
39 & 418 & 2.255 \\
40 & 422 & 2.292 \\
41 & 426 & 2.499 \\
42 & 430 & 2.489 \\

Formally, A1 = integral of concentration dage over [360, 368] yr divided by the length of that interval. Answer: 2.37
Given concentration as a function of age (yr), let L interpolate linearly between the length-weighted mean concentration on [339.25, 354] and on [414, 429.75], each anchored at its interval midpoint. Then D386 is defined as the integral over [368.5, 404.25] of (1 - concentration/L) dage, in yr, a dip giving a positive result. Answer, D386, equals 2.0 yr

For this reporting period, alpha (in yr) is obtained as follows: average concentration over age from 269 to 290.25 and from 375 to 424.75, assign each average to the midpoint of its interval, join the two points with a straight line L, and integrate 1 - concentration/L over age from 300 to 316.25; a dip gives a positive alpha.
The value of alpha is 0.5 yr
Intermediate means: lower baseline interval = 2.57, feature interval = 2.44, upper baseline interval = 2.36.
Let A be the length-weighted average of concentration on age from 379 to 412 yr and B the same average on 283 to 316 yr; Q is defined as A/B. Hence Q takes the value 0.96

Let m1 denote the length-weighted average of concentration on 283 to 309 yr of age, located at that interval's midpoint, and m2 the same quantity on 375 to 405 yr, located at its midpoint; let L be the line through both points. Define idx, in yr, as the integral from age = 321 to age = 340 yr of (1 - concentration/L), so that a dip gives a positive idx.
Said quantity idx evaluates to -0.86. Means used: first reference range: 2.45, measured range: 2.52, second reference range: 2.34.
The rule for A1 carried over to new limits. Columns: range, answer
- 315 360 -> 2.53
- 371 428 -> 2.37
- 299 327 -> 2.44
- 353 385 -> 2.35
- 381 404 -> 2.36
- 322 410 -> 2.44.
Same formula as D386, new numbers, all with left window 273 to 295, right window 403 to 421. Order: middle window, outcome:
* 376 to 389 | 1.0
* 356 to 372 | 0.6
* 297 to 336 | 0.8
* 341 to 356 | -0.7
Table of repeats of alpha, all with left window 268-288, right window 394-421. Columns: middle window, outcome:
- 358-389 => 1.76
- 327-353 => -0.87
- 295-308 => 0.88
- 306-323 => 0.42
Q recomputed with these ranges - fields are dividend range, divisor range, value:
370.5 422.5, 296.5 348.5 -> 0.94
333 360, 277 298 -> 1.01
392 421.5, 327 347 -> 0.92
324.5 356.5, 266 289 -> 1.02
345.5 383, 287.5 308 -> 0.99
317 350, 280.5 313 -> 1.03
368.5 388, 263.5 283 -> 0.90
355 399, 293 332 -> 0.95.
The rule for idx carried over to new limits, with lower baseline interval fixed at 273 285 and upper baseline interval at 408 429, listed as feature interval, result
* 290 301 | 0.6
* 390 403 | 0.1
